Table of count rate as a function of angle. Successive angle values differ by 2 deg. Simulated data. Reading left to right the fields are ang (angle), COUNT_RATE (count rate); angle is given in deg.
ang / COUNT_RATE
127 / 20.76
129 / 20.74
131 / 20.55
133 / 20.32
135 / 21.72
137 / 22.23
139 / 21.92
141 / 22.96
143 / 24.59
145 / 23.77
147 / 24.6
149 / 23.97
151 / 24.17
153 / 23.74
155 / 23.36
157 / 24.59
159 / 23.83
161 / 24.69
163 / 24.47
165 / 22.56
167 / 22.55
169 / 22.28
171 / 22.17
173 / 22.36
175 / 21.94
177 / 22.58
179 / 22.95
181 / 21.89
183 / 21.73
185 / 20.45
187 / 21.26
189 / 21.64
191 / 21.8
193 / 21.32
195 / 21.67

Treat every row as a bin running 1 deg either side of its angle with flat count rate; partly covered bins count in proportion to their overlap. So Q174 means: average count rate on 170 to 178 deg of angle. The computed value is 22.3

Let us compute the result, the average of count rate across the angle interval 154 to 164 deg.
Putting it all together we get 24.2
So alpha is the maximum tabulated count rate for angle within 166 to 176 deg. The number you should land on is 22.55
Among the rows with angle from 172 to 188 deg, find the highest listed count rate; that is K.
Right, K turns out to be 22.95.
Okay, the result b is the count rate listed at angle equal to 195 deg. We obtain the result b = 21.67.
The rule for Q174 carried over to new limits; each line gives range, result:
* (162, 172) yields 22.8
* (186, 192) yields 21.6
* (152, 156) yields 23.5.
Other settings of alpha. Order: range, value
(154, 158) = 24.59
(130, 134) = 20.55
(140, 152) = 24.6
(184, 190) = 21.64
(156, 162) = 24.69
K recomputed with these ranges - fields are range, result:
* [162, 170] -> 24.47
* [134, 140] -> 22.23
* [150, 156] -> 24.17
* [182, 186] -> 21.73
